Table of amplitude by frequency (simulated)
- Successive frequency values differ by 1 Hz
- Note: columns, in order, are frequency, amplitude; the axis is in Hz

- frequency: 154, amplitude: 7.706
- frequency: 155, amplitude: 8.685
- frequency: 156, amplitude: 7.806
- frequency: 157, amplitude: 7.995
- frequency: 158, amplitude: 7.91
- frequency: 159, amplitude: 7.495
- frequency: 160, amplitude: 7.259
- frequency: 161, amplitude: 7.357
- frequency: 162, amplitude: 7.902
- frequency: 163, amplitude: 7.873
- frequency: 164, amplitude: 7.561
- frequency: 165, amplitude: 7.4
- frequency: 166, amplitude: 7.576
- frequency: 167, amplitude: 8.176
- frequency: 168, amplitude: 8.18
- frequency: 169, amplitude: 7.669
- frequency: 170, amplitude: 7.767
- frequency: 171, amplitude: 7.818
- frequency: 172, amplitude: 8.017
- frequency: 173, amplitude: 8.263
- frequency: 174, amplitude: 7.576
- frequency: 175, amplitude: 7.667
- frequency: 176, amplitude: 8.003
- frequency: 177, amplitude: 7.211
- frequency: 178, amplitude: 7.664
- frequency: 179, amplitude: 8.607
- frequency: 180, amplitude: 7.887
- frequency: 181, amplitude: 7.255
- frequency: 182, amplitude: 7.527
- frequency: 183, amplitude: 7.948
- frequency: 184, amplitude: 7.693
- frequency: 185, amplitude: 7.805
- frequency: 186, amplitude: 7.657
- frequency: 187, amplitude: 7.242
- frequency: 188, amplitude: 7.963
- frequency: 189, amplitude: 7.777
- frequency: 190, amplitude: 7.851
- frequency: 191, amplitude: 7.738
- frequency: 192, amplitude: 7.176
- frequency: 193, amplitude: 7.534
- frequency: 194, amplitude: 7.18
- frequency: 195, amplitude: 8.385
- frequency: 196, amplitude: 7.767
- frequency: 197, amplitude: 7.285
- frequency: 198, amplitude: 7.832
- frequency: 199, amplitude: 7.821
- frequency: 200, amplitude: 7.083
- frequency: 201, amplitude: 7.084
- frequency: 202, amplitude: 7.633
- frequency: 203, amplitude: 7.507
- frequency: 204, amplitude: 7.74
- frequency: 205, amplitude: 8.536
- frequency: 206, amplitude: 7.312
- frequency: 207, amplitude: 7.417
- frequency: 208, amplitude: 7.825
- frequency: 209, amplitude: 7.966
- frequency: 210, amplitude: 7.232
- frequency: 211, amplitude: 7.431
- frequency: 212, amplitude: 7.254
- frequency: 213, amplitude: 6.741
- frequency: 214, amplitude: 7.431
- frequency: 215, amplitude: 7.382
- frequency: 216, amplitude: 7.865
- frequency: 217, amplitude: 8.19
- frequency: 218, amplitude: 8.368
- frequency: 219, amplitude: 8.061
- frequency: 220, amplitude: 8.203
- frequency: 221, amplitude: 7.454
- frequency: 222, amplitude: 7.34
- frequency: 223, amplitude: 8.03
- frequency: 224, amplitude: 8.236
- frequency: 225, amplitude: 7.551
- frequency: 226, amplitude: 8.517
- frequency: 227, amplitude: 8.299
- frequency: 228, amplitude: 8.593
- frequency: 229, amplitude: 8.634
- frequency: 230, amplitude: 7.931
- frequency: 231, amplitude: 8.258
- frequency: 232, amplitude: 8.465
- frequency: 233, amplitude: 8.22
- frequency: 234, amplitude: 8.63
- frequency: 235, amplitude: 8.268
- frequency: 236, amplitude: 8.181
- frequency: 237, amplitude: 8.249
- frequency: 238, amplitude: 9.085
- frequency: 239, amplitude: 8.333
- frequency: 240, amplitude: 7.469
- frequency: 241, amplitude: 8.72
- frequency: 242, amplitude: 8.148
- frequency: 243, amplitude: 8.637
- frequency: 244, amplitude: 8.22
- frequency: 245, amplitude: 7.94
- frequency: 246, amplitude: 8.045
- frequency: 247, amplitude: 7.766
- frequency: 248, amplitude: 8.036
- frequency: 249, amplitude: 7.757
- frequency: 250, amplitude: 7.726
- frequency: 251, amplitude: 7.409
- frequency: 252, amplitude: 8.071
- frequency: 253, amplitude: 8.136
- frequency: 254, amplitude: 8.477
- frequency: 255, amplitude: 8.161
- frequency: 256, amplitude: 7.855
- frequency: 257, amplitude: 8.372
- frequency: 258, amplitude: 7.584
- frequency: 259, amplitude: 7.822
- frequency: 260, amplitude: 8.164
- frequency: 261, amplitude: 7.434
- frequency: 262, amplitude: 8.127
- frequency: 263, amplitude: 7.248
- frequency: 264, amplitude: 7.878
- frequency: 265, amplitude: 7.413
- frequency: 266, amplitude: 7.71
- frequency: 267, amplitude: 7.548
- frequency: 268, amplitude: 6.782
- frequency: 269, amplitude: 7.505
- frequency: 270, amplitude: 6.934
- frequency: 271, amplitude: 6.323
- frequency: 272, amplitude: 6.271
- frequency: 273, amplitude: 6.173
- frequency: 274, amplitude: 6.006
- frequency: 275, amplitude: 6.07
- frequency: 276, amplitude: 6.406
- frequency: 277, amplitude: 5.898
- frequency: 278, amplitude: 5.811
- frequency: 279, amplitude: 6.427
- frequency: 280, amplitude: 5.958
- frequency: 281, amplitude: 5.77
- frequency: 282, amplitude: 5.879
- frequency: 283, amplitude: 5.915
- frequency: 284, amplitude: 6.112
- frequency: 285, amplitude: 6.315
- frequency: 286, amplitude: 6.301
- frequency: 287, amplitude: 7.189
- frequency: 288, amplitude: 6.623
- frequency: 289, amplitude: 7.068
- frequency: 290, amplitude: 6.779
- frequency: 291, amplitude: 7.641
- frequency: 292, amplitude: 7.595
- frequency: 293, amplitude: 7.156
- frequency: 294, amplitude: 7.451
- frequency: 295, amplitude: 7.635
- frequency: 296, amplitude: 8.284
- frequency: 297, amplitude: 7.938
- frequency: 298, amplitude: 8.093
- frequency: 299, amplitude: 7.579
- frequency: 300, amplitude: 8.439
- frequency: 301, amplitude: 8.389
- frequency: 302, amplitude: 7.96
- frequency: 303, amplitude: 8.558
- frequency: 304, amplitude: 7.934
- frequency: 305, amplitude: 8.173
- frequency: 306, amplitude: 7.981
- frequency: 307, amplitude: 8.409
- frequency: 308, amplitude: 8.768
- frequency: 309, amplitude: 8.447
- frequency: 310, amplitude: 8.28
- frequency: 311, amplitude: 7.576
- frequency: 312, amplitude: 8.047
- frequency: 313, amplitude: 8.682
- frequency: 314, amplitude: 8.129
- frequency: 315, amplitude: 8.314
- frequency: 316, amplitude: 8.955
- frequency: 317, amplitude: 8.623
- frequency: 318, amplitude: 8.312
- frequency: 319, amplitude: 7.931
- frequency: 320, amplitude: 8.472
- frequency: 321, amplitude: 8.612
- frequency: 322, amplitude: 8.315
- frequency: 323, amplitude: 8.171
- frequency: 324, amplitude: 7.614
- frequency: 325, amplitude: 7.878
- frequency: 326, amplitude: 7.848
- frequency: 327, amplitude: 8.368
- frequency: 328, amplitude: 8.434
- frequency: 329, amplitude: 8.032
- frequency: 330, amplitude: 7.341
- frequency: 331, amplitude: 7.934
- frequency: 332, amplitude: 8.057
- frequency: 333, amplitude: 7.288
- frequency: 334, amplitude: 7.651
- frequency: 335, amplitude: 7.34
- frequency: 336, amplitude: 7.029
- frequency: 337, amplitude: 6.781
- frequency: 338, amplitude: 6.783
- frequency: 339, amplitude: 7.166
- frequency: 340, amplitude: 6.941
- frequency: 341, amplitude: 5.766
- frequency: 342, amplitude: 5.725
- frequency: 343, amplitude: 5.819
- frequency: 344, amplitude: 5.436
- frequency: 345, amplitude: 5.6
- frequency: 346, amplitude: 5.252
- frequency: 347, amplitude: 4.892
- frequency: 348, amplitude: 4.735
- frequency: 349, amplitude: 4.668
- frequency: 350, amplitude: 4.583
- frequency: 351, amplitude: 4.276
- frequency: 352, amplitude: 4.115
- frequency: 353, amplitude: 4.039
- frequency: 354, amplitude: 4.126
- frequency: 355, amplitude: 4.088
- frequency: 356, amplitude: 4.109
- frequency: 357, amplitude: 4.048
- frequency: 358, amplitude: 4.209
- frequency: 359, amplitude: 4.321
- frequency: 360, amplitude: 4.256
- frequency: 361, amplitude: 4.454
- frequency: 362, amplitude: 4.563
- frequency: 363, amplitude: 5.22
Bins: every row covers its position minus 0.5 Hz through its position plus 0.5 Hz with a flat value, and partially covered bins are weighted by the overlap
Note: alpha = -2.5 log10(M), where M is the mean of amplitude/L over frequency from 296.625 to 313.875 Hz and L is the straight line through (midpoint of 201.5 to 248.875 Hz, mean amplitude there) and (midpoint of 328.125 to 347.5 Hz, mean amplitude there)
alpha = -0.16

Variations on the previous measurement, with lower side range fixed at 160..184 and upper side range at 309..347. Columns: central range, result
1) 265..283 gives 0.18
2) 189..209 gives 0.01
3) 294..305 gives -0.07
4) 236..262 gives -0.06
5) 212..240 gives -0.05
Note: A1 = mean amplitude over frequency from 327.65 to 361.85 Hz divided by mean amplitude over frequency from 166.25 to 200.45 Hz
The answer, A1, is 0.7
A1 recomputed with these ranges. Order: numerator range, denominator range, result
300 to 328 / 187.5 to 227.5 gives 1.07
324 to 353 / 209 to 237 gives 0.81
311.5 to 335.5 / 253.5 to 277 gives 1.11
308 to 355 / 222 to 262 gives 0.86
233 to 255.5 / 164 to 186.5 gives 1.05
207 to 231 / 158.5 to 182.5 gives 1.01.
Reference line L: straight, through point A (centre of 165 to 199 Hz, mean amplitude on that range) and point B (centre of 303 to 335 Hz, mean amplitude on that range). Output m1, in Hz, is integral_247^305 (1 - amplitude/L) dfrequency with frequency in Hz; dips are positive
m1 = 5.3 Hz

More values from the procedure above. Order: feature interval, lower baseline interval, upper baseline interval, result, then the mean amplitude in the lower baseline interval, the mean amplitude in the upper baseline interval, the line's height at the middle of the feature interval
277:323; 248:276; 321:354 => -4.2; 7.43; 6.55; 6.99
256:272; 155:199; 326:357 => -1.5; 7.74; 6.07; 6.86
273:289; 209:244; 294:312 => 3.7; 8.04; 8.12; 8.1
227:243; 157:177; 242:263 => -0.9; 7.75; 7.97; 7.93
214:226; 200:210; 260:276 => -0.7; 7.62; 7.04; 7.48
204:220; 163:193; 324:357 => -0.6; 7.75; 6.18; 7.42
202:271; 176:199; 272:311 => -4.1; 7.69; 7.19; 7.45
